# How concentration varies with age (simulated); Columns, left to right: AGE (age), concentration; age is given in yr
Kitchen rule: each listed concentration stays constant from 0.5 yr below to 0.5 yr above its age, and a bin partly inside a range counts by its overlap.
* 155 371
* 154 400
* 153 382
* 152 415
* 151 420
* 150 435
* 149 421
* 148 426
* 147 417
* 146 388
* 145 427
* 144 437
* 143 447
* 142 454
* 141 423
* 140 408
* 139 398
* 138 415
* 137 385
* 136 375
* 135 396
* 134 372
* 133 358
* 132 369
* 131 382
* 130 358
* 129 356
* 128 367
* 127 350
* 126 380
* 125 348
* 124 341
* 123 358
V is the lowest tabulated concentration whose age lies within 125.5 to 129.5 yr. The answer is 350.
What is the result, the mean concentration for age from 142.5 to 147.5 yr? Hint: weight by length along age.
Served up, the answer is 423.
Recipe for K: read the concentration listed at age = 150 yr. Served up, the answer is 435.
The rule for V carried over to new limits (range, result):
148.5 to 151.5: 420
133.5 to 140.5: 372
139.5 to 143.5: 408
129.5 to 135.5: 358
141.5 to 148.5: 388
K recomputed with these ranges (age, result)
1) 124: 341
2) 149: 421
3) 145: 427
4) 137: 385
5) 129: 356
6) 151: 420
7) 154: 400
